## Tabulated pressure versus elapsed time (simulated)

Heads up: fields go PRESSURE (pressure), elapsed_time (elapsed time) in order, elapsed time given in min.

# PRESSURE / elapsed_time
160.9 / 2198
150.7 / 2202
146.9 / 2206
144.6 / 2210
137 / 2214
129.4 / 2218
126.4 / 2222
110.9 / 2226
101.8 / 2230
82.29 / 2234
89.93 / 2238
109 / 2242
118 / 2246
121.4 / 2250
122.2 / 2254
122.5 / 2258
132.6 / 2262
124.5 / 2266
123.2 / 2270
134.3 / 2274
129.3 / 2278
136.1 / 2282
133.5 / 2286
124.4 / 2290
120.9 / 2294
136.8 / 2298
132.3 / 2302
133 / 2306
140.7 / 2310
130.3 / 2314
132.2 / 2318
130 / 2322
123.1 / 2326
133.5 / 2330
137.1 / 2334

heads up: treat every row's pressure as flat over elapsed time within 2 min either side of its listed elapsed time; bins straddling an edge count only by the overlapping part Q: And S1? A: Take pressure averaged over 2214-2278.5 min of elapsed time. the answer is 118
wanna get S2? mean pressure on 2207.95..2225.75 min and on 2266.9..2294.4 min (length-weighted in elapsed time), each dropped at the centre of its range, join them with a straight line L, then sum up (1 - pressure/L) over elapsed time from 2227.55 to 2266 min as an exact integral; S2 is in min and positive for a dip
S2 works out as 5.55 min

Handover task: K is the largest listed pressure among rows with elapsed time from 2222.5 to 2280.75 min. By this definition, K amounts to 134.3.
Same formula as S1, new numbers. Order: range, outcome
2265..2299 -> 129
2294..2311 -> 134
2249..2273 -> 125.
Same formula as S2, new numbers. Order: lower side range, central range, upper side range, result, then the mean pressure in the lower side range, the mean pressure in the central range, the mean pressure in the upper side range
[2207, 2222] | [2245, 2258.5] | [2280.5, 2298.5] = 1.21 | 136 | 121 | 130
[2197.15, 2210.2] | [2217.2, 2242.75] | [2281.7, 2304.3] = 6.86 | 151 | 106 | 130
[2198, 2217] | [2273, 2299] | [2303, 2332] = 1.04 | 146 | 130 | 132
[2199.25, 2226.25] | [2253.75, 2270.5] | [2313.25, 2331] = 1.05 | 137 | 125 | 130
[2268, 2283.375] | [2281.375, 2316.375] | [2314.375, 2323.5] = -0.28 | 131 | 132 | 131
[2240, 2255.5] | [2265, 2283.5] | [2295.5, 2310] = -0.57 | 118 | 130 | 134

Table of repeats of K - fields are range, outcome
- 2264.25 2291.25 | 136.1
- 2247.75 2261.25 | 122.5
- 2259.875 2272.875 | 132.6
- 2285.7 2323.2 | 140.7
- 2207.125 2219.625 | 144.6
